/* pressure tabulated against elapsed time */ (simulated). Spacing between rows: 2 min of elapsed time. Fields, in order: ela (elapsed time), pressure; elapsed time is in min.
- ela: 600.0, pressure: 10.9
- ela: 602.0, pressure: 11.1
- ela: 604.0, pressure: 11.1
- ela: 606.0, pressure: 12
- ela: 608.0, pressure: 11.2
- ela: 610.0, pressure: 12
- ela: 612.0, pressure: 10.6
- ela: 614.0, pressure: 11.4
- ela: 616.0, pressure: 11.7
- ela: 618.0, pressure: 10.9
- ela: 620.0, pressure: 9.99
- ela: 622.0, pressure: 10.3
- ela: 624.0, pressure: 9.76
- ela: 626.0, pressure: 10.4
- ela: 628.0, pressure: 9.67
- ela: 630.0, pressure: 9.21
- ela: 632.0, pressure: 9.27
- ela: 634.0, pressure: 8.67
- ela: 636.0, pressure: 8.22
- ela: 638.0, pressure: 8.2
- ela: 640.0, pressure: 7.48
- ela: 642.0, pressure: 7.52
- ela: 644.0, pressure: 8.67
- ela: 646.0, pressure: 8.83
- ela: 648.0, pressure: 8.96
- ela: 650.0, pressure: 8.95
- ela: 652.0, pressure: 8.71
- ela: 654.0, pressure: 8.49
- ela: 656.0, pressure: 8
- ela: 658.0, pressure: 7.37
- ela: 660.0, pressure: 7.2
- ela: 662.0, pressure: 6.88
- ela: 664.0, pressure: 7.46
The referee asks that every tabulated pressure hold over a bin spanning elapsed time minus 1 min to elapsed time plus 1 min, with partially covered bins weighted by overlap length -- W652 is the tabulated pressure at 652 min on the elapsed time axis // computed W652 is 8.71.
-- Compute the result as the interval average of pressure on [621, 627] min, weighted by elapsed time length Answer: 10.2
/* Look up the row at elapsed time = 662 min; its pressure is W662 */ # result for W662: 6.88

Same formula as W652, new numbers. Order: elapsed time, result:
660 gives 7.2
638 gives 8.2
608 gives 11.2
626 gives 10.4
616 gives 11.7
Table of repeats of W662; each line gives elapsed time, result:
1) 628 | 9.67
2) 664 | 7.46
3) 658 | 7.37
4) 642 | 7.52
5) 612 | 10.6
